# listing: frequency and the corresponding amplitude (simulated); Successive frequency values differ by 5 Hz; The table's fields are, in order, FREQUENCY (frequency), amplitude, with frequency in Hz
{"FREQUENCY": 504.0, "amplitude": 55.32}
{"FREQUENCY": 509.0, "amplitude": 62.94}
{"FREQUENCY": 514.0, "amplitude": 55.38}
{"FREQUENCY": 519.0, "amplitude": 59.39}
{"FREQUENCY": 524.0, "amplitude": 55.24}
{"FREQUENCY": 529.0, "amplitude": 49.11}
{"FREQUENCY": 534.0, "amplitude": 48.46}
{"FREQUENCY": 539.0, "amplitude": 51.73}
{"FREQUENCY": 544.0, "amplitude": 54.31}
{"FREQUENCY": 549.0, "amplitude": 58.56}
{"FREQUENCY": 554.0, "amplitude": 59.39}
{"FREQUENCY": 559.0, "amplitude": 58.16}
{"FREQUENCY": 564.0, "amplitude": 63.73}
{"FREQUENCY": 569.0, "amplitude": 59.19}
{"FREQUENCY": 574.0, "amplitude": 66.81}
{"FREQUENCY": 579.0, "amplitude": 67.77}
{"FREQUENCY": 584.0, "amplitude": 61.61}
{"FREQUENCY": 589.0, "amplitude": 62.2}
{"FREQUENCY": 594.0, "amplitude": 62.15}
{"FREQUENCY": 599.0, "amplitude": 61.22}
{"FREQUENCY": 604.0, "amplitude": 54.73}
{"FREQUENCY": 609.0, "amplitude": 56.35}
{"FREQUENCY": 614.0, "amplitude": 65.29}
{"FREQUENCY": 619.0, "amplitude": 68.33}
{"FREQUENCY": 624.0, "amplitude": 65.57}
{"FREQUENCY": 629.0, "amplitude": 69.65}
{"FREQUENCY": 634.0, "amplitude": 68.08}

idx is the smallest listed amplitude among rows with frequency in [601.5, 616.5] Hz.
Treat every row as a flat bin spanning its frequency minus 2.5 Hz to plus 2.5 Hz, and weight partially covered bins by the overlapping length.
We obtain 54.73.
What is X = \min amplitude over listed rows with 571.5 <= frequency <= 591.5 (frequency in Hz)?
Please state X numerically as 61.61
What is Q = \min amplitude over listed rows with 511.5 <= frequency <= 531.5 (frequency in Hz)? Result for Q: 49.11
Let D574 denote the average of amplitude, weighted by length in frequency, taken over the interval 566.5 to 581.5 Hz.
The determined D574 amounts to 64.6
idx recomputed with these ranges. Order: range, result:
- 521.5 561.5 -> 48.46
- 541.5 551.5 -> 54.31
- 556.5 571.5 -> 58.16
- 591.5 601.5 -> 61.22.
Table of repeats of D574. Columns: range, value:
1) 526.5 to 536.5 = 48.8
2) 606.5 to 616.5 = 60.8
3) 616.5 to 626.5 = 67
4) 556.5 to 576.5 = 62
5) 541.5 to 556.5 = 57.4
